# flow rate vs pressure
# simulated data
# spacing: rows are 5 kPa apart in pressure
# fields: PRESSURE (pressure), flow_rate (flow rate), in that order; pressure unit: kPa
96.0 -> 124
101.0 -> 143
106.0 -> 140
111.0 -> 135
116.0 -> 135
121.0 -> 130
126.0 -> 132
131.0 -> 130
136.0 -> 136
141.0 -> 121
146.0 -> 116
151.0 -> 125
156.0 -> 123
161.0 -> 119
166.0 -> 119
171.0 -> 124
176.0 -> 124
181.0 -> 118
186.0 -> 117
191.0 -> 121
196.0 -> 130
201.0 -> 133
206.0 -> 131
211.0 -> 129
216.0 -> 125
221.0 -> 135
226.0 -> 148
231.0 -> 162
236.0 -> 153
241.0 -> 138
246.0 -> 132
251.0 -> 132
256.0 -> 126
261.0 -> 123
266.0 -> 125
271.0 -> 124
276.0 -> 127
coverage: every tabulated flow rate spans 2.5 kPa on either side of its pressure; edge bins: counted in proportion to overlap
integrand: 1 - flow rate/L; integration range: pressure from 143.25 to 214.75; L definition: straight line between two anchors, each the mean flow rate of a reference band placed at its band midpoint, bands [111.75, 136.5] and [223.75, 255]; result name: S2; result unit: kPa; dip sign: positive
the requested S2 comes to 7.3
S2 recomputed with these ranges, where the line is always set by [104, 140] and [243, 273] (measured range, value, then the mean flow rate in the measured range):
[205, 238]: -3.03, 141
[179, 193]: 1.27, 119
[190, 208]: 0.08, 129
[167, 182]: 1.02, 122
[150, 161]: 0.76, 123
